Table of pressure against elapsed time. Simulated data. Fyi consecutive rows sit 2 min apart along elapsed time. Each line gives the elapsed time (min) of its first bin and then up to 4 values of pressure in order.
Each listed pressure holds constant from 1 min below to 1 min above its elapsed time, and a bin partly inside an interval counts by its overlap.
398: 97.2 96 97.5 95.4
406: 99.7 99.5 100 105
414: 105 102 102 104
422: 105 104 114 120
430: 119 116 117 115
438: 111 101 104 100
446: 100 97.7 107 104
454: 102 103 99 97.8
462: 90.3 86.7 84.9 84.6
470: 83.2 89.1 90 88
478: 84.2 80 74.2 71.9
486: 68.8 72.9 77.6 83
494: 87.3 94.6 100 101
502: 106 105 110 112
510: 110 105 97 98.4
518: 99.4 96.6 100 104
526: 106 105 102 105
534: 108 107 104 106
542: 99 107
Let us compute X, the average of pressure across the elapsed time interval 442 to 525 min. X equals 93.9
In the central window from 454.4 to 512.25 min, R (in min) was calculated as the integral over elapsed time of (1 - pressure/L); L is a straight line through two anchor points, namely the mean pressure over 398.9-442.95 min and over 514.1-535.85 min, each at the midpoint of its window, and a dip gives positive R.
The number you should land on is 7.2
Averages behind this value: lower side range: 106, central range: 91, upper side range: 102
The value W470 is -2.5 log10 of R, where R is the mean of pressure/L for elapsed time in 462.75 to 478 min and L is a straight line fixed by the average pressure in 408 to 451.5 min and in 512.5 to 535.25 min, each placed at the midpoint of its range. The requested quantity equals 0.21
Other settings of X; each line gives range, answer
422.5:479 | 100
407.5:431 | 107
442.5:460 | 101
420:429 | 110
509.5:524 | 101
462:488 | 82.1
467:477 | 87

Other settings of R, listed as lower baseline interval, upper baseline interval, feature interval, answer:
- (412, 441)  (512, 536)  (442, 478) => 4.21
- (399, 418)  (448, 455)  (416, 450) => -1.98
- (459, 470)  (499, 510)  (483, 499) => 3.01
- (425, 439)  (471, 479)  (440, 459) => 0.48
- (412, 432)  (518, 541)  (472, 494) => 5.39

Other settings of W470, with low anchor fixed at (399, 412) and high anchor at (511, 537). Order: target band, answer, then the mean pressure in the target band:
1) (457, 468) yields 0.11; 91.1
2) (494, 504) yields 0.02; 99.5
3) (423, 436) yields -0.16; 115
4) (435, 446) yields -0.06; 106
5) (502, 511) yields -0.07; 109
